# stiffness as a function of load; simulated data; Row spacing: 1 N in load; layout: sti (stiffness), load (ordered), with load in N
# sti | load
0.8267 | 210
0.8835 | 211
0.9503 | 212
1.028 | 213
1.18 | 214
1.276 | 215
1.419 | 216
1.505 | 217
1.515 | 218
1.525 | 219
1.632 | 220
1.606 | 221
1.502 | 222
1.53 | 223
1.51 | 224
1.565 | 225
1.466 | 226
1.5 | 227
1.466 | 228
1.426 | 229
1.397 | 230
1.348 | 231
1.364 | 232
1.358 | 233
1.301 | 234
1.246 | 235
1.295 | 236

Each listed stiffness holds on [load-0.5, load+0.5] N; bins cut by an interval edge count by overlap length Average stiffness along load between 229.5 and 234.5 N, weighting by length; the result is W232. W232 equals 1.35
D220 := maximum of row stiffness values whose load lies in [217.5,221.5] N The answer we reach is 1.632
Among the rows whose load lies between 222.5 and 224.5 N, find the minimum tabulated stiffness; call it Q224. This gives 1.51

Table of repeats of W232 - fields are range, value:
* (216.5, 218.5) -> 1.51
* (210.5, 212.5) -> 0.917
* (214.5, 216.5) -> 1.35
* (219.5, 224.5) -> 1.56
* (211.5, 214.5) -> 1.05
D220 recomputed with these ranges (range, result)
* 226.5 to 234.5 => 1.5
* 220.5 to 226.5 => 1.606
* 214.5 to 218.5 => 1.515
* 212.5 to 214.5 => 1.18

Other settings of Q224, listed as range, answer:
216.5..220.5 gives 1.505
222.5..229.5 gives 1.426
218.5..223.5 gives 1.502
